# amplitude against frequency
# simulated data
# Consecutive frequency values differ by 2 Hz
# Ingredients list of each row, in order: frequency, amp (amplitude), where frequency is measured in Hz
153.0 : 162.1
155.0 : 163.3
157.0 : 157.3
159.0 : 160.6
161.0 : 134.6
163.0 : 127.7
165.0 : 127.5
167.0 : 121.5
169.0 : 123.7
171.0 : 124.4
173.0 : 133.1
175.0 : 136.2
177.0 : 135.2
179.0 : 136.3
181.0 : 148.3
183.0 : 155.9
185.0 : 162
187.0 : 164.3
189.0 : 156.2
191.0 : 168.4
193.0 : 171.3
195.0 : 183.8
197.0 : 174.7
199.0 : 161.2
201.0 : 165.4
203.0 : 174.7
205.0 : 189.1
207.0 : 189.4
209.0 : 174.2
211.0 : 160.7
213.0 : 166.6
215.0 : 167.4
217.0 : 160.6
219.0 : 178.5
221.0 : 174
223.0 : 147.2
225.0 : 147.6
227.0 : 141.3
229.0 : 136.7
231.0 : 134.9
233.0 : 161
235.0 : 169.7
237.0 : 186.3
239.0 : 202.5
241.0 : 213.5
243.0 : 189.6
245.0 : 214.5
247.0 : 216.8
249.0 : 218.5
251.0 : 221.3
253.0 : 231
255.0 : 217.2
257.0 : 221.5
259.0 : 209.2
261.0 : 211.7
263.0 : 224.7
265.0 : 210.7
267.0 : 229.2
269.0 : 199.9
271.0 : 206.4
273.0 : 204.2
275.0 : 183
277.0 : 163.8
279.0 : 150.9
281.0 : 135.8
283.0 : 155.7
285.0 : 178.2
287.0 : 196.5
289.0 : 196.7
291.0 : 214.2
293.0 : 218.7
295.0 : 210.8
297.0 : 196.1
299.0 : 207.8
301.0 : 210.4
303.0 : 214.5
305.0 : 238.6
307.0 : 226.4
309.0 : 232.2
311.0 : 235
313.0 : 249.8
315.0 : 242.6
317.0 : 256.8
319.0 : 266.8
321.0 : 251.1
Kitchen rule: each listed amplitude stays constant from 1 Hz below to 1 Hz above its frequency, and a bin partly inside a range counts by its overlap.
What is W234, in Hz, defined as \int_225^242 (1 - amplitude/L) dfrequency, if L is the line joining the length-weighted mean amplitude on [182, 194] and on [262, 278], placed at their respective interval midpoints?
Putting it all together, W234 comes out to 1.7 Hz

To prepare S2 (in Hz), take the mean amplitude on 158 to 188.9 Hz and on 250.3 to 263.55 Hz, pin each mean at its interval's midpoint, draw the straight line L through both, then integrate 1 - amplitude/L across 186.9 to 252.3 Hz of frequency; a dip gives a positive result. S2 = 2.6 Hz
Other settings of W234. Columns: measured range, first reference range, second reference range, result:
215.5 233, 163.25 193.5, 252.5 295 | 1.6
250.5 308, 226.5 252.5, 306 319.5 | 3.7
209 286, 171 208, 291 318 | 3.2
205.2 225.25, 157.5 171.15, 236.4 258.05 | 1.4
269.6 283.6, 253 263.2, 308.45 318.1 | 3.3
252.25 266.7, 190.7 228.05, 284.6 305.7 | -2.0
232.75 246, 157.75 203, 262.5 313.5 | -1.0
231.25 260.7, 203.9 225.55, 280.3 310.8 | -3.4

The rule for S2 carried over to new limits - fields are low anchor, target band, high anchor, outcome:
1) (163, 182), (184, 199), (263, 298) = -2.73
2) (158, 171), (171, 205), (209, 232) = -3.63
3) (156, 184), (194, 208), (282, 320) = -1.83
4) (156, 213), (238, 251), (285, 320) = -1.43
